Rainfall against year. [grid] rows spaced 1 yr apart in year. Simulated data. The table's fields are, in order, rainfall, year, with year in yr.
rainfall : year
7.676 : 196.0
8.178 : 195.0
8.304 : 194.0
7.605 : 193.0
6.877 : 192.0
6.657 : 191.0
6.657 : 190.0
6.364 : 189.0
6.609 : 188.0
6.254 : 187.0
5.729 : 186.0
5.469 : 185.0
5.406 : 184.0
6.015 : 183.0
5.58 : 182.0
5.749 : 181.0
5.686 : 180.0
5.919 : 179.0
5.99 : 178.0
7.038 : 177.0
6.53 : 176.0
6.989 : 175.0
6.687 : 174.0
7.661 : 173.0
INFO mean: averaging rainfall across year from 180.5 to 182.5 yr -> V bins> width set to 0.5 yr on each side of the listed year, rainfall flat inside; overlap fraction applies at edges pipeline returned 5.66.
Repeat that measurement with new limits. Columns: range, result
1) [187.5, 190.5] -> 6.54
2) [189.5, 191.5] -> 6.66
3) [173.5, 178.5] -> 6.65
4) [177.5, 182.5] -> 5.78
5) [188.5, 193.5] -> 6.83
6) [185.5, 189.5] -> 6.24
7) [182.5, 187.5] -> 5.77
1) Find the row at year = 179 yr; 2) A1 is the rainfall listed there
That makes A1 5.919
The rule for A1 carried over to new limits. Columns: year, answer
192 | 6.877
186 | 5.729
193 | 7.605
